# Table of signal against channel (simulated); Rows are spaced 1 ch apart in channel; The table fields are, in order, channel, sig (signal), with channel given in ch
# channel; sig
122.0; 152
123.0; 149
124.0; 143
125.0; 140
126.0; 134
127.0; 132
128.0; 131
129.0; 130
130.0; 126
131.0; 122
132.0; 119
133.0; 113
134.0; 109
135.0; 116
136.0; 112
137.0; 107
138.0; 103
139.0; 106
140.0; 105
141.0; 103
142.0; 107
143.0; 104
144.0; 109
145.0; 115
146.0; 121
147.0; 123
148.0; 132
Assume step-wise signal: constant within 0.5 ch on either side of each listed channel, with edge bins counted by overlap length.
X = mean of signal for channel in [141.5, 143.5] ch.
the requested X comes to 106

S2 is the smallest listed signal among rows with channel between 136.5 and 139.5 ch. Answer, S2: 103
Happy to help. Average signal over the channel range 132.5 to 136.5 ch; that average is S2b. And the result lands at 112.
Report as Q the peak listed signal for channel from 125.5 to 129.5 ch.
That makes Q 134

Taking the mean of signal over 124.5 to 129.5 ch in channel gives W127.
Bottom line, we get 133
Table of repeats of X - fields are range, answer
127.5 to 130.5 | 129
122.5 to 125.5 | 144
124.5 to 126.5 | 137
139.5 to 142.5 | 105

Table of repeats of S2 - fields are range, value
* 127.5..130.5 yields 126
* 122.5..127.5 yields 132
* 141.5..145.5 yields 104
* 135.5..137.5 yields 107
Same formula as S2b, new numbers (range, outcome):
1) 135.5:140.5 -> 107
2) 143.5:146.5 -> 115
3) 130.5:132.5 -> 120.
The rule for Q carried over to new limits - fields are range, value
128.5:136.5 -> 130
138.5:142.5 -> 107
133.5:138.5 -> 116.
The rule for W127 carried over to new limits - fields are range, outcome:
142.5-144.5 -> 106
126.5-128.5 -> 132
